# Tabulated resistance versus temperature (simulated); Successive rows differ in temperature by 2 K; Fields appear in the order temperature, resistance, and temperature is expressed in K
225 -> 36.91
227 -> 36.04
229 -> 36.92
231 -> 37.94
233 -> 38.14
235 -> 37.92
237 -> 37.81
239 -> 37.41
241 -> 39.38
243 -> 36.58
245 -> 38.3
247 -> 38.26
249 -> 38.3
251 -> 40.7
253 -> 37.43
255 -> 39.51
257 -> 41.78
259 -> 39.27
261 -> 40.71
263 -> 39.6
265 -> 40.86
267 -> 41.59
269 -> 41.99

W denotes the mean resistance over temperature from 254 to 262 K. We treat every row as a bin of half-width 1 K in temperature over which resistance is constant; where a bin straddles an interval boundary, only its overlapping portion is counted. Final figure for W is 40.3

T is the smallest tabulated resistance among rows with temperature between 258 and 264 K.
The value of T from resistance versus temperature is 39.27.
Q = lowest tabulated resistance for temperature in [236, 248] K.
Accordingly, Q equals 36.58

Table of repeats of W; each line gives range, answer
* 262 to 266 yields 40.2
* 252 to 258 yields 39.6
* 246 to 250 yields 38.3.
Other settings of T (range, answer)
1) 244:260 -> 37.43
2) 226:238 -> 36.04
